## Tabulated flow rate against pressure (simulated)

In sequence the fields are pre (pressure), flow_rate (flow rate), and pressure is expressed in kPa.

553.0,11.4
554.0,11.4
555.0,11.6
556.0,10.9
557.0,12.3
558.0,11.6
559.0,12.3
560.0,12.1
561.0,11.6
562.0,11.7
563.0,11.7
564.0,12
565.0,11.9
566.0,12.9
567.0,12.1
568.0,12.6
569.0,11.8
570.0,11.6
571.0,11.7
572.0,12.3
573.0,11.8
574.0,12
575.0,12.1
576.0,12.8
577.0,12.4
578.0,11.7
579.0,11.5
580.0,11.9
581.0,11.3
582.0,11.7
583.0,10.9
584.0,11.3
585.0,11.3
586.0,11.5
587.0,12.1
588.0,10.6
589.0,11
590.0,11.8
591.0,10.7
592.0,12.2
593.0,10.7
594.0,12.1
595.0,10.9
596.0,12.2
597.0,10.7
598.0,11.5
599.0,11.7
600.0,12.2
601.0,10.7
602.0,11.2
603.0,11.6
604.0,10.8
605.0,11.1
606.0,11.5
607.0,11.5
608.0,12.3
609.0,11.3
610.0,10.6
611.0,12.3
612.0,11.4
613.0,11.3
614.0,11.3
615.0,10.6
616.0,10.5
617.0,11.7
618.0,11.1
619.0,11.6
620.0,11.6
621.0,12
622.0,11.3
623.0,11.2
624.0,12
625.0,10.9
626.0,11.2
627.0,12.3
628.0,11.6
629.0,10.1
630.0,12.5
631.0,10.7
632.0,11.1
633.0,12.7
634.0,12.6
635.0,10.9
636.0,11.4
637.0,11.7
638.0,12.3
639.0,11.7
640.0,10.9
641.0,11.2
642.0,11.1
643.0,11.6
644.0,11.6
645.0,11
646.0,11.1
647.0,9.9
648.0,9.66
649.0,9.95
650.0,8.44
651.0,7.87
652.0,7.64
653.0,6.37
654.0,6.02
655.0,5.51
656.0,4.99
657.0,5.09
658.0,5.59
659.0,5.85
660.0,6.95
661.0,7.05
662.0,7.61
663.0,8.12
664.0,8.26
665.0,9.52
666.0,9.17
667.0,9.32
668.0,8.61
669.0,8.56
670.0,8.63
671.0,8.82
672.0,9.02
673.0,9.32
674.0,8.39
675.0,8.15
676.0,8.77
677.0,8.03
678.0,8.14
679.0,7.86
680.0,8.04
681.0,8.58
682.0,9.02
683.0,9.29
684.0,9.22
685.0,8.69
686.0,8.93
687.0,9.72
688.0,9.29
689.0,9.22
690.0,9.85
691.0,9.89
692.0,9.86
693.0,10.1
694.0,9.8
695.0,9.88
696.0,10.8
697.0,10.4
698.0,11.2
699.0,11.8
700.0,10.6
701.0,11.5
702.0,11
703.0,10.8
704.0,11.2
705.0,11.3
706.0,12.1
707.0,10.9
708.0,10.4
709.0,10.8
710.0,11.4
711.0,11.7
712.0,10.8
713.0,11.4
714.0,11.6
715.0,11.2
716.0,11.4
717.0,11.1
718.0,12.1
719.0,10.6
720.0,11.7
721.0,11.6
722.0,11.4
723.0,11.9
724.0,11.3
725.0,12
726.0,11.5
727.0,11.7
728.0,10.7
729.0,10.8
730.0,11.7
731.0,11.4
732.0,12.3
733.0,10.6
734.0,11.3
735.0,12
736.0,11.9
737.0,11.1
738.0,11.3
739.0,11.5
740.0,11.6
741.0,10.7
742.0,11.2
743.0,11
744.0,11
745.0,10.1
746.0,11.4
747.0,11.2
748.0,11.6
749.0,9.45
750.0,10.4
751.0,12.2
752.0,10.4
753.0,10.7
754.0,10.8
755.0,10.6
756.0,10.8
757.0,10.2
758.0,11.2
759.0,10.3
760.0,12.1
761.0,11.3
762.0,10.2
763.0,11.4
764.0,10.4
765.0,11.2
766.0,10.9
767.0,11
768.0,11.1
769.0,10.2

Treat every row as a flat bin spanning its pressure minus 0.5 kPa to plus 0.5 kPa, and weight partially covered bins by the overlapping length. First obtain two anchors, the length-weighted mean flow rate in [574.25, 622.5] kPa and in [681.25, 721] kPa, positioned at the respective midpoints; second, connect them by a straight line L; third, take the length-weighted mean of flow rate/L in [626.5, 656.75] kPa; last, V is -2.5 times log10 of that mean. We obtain 0.10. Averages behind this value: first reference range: 11.5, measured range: 10.2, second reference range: 10.6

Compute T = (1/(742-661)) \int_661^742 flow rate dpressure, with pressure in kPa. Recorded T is 10.3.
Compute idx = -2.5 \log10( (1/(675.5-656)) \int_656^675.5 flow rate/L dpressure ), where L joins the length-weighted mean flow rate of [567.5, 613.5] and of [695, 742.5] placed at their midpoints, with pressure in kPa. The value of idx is 0.40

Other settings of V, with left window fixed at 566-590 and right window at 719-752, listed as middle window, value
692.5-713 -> 0.043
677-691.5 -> 0.266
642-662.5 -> 0.389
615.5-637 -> 0.012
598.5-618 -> 0.031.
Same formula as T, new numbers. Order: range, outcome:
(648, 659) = 6.84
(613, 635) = 11.4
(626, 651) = 11.1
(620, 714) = 9.8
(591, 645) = 11.4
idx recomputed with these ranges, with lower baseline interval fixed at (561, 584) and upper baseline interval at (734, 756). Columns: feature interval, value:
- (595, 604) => 0.03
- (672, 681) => 0.33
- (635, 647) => 0.02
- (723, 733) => -0.03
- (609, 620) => 0.04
